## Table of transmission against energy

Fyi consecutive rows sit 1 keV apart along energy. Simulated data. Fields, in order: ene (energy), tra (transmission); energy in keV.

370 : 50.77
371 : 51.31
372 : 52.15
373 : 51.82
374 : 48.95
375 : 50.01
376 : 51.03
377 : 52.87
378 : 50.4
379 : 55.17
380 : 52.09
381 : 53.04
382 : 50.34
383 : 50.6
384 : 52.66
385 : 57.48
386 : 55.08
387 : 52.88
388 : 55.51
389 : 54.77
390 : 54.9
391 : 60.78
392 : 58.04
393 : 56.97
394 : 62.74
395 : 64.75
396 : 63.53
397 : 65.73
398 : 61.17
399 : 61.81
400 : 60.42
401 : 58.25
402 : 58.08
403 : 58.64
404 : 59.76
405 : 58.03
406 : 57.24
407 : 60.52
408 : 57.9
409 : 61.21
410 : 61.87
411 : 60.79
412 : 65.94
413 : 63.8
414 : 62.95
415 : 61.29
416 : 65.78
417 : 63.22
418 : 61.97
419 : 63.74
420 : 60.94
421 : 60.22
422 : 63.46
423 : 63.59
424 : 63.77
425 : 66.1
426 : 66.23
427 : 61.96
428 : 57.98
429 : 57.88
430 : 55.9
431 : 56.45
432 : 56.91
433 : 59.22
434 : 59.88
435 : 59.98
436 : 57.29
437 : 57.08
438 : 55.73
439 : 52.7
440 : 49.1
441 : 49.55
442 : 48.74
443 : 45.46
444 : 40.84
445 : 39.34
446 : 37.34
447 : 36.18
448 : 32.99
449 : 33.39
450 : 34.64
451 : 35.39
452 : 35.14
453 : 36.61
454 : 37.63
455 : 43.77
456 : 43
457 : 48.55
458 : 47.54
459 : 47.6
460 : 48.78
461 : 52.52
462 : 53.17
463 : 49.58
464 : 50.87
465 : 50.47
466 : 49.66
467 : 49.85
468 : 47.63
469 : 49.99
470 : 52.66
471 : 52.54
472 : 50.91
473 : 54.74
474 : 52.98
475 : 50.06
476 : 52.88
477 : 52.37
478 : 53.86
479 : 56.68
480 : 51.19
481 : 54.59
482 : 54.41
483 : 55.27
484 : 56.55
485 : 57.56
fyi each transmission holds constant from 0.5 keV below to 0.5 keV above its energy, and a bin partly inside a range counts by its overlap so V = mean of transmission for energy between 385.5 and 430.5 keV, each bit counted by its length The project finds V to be 60.6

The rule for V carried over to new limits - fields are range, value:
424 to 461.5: 49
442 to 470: 43.9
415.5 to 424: 62.9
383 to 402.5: 58.5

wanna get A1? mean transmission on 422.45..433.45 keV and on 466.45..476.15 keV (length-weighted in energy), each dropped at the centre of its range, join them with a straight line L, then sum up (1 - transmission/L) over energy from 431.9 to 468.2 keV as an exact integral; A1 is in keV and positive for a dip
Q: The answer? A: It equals 5.92 keV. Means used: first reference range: 60.6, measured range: 46.8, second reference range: 51.4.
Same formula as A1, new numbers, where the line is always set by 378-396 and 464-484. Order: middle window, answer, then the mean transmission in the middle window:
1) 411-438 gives -3.41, 61.2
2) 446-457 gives 3.26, 37.4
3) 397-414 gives -1.70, 60.6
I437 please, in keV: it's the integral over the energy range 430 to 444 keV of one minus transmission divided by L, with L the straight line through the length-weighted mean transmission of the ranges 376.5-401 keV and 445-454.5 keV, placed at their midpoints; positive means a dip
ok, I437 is -4.8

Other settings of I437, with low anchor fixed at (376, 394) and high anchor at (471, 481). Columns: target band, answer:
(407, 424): -2.66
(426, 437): -1.02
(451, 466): 2.08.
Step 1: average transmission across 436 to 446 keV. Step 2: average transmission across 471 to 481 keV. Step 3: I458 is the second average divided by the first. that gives 1.09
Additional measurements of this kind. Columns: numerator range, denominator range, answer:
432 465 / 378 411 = 0.80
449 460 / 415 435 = 0.67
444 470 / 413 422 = 0.70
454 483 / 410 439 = 0.83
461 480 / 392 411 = 0.86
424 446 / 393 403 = 0.89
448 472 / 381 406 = 0.79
